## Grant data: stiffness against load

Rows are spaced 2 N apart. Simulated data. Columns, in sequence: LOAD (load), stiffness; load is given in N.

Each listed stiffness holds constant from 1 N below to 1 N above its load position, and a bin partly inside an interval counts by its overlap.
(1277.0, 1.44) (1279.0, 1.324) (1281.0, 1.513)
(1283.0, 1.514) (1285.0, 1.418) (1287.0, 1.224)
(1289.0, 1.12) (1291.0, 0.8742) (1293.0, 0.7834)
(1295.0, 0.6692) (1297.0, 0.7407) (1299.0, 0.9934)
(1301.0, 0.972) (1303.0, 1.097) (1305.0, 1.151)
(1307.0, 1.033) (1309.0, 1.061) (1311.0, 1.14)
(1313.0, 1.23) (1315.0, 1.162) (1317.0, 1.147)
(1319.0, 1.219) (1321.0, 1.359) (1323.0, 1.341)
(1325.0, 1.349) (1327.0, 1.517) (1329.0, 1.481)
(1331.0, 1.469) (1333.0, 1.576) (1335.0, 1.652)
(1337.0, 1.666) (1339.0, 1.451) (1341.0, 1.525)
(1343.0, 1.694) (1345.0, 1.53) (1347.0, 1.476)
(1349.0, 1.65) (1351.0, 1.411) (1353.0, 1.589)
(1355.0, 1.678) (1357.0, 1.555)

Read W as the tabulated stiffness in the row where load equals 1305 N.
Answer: 1.151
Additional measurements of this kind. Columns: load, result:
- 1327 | 1.517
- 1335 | 1.652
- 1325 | 1.349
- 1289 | 1.12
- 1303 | 1.097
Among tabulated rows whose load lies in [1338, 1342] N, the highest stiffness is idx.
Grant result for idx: 1.525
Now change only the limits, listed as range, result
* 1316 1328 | 1.517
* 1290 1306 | 1.151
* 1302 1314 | 1.23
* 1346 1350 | 1.65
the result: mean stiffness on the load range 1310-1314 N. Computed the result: 1.19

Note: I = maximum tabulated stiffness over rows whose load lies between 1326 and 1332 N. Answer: 1.517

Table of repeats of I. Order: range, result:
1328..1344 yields 1.694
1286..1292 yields 1.224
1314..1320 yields 1.219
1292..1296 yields 0.7834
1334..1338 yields 1.666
